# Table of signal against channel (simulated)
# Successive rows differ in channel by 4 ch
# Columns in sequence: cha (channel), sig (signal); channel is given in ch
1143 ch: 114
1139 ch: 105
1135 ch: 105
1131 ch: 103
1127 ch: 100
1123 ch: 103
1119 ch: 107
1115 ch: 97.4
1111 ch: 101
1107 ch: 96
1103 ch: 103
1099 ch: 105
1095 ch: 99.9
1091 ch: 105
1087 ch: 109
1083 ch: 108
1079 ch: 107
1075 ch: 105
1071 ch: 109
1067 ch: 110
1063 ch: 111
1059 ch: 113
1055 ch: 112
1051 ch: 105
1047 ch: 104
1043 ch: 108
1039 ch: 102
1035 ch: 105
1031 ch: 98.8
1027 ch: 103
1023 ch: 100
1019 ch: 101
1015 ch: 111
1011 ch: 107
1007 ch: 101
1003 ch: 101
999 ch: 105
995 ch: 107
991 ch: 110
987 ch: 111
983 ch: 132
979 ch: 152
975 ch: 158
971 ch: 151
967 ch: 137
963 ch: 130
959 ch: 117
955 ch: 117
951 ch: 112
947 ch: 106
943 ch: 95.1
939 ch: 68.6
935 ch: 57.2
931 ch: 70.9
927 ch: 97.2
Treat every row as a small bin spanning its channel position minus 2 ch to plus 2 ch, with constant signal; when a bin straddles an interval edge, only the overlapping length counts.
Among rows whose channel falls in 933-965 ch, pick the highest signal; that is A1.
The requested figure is 130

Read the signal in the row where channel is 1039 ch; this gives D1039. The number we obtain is 102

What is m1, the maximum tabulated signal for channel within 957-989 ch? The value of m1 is 158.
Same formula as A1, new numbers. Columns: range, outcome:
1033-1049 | 108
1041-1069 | 113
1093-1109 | 105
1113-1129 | 107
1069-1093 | 109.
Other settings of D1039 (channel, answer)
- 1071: 109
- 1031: 98.8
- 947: 106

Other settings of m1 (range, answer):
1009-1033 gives 111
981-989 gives 132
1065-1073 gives 110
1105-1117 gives 101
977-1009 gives 152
